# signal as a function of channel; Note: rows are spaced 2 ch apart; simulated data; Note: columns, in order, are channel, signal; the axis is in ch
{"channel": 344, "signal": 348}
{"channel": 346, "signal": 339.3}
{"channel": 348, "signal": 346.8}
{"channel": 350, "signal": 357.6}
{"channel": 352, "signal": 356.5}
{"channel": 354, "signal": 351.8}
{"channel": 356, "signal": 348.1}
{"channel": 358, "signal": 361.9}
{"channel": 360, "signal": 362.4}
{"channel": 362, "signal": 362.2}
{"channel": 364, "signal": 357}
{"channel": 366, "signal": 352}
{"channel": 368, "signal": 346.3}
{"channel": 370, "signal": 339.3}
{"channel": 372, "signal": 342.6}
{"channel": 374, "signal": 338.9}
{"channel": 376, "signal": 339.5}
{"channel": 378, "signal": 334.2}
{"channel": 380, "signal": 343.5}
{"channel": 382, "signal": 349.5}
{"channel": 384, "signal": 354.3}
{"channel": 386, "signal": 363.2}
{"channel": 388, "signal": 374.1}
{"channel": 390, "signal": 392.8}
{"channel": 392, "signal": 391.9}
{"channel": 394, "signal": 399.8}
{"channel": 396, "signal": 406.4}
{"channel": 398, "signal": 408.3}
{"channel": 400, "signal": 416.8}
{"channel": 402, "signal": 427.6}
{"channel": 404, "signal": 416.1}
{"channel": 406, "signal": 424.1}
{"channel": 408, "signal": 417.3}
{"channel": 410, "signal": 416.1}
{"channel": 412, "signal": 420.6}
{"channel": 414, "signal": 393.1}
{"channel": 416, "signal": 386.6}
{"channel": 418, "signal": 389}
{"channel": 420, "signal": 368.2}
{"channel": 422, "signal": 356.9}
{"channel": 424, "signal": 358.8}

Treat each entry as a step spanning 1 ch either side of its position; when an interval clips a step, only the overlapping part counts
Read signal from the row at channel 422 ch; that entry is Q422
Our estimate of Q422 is 356.9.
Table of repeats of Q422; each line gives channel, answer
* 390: 392.8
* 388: 374.1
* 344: 348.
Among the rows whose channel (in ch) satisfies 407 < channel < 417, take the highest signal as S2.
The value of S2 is 420.6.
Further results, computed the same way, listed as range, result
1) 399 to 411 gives 427.6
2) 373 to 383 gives 349.5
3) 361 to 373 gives 362.2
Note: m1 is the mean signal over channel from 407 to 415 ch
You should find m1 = 412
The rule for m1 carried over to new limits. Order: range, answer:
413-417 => 390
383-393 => 375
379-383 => 346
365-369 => 349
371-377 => 340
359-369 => 356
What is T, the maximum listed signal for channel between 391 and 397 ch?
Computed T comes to 406.4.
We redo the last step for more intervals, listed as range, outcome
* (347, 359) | 361.9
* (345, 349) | 346.8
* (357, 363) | 362.4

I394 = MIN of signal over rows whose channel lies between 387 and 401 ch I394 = 374.1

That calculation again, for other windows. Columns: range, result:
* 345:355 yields 339.3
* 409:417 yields 386.6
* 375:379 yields 334.2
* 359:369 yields 346.3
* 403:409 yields 416.1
